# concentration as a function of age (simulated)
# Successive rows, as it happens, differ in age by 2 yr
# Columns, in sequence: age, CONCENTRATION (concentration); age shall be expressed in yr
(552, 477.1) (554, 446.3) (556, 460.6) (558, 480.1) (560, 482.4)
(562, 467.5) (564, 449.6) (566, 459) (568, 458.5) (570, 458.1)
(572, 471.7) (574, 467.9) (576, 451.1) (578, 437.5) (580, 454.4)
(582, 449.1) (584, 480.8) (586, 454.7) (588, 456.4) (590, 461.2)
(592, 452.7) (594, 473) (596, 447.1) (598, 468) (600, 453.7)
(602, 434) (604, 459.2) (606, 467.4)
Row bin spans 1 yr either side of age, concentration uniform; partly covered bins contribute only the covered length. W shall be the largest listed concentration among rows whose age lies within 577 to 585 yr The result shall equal 480.8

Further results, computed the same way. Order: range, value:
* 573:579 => 467.9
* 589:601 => 473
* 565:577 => 471.7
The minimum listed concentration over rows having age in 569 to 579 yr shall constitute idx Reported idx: 437.5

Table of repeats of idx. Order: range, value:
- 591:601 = 447.1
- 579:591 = 449.1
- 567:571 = 458.1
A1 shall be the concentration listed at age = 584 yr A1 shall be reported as 480.8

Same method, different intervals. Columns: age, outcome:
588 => 456.4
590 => 461.2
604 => 459.2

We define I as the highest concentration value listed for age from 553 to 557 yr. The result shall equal 460.6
